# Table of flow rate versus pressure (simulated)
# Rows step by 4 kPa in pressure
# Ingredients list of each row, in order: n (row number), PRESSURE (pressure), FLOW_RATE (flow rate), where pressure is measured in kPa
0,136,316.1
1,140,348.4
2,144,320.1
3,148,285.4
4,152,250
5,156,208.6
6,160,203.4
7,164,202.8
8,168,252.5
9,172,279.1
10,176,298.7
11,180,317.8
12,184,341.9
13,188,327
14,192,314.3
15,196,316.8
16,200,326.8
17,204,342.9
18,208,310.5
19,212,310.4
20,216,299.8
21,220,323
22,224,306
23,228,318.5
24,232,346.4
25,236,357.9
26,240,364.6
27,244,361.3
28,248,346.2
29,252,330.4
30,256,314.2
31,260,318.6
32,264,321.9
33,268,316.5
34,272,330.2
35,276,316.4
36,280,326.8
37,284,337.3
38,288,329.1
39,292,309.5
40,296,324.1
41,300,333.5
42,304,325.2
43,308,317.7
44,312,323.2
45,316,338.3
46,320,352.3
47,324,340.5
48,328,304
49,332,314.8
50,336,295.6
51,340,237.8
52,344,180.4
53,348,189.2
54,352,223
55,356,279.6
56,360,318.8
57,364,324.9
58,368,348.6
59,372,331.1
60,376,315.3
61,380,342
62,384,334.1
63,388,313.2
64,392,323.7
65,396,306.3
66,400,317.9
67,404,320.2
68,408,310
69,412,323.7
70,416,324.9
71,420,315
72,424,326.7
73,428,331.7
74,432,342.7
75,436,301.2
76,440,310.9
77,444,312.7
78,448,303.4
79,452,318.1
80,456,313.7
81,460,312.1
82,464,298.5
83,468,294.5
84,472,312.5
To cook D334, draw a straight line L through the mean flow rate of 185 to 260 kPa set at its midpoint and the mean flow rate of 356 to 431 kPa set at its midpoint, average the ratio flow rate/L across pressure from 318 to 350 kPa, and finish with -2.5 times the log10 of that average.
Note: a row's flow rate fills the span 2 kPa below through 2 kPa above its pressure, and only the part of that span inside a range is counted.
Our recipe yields 0.174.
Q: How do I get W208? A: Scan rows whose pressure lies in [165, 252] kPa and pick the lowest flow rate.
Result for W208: 252.5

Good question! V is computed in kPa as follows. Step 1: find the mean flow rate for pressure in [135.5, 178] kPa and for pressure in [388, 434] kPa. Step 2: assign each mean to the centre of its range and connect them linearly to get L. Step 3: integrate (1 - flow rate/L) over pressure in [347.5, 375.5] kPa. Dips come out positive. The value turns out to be 1.51 kPa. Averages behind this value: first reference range 268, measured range 295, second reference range 322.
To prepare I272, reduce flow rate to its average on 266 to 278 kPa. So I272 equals 321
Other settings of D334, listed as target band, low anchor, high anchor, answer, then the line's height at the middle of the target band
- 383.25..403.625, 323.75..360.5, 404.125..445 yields -0.070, 299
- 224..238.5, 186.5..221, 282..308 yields -0.053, 321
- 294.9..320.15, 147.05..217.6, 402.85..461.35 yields -0.090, 303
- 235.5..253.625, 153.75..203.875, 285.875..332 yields -0.153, 306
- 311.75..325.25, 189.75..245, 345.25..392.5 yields -0.102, 310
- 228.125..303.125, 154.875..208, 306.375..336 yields -0.072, 311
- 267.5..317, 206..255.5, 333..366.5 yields -0.111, 294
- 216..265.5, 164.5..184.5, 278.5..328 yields -0.082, 309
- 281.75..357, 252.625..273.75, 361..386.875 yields 0.097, 326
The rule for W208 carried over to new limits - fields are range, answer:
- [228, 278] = 314.2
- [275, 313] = 309.5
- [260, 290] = 316.4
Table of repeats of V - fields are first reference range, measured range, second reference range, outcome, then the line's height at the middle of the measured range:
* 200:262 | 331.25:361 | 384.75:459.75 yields 6.7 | 323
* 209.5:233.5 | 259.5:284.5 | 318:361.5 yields -2.0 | 299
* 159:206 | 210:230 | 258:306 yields -0.3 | 306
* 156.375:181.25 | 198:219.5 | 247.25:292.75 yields -2.8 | 282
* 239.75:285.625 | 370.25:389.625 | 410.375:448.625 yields -0.3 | 323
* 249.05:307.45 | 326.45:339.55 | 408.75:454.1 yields 1.0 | 322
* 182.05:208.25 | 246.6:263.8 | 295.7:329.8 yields 0.1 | 328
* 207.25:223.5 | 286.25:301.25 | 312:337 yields -0.1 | 321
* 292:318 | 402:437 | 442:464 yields -0.9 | 314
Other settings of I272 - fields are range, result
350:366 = 287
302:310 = 321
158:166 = 203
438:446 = 312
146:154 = 268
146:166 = 230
